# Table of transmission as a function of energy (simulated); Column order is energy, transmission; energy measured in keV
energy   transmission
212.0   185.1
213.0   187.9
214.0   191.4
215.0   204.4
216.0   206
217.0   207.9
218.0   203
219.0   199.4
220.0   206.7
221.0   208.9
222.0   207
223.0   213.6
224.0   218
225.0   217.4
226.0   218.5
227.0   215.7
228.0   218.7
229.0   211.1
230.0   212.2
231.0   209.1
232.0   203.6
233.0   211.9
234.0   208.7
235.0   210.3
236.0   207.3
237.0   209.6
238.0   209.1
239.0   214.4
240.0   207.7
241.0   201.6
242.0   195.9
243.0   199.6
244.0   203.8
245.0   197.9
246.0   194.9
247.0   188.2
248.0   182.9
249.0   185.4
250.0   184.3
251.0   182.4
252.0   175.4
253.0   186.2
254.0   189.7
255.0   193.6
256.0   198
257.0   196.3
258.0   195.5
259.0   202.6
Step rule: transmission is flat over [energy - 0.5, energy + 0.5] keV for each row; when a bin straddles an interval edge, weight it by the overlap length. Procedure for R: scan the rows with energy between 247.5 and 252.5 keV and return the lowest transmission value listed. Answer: 175.4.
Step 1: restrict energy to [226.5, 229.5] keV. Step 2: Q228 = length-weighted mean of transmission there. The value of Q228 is 215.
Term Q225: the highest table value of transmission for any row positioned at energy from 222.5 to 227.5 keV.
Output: 218.5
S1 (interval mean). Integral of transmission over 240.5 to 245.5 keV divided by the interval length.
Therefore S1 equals 200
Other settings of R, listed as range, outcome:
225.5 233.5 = 203.6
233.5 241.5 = 201.6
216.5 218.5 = 203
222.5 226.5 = 213.6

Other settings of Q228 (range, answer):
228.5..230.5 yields 212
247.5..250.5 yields 184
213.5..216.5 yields 201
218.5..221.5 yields 205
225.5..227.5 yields 217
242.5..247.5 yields 197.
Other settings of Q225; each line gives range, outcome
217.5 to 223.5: 213.6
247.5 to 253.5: 186.2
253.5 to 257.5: 198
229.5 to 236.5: 212.2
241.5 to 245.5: 203.8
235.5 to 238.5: 209.6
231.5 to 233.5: 211.9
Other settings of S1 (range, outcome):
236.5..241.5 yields 208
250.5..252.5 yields 179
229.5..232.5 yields 208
